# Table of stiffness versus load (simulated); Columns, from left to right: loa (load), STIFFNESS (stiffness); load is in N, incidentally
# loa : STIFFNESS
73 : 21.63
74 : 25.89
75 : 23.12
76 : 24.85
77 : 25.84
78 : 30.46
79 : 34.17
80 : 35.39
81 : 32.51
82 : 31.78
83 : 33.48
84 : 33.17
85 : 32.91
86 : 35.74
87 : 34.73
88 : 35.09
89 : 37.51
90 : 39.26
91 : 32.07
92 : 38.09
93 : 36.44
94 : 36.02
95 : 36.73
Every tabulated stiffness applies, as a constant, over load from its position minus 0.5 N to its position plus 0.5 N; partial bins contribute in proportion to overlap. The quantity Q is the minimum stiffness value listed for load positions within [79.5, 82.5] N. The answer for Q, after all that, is 31.78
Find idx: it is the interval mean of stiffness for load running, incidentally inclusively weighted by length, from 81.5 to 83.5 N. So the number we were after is 32.6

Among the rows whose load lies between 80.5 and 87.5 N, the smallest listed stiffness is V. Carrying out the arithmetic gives 31.78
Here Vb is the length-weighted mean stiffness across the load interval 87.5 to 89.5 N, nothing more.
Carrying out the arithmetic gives 36.3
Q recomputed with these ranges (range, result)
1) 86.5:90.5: 34.73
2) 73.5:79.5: 23.12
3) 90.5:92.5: 32.07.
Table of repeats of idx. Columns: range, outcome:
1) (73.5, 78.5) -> 26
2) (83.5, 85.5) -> 33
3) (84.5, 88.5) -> 34.6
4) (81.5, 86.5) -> 33.4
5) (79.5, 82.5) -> 33.2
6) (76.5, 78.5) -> 28.1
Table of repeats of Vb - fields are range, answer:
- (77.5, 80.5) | 33.3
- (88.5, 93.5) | 36.7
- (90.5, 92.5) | 35.1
